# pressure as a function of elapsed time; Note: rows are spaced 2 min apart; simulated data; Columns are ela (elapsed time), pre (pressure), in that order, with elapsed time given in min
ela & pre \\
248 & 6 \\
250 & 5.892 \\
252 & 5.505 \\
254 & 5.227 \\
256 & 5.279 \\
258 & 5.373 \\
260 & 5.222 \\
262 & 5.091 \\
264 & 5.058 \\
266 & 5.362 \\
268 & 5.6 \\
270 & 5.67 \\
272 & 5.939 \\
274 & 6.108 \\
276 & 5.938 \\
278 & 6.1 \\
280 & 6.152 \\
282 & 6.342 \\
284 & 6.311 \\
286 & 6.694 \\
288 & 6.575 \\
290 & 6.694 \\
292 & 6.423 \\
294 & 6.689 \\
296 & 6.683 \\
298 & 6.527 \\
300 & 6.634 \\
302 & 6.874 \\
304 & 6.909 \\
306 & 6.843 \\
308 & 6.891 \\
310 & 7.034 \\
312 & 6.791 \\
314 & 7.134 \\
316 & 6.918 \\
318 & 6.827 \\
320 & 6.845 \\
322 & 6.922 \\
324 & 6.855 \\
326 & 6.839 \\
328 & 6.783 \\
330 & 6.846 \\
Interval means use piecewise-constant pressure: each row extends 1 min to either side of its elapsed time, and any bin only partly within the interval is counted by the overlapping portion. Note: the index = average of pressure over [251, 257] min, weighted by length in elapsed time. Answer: 5.34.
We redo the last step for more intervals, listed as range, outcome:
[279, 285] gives 6.27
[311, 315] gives 6.96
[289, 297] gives 6.62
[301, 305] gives 6.89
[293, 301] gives 6.63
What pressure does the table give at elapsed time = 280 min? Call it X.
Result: 6.152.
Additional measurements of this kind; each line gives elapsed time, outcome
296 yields 6.683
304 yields 6.909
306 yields 6.843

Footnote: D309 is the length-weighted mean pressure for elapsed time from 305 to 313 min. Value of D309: 6.89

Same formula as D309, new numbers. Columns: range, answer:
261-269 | 5.28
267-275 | 5.83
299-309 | 6.83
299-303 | 6.75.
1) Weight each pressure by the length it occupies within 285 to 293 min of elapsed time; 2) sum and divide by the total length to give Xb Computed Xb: 6.6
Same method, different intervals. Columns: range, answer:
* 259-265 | 5.12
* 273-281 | 6.07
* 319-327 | 6.87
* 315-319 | 6.87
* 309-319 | 6.94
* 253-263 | 5.24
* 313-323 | 6.93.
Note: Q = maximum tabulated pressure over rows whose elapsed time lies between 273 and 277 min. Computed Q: 6.108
